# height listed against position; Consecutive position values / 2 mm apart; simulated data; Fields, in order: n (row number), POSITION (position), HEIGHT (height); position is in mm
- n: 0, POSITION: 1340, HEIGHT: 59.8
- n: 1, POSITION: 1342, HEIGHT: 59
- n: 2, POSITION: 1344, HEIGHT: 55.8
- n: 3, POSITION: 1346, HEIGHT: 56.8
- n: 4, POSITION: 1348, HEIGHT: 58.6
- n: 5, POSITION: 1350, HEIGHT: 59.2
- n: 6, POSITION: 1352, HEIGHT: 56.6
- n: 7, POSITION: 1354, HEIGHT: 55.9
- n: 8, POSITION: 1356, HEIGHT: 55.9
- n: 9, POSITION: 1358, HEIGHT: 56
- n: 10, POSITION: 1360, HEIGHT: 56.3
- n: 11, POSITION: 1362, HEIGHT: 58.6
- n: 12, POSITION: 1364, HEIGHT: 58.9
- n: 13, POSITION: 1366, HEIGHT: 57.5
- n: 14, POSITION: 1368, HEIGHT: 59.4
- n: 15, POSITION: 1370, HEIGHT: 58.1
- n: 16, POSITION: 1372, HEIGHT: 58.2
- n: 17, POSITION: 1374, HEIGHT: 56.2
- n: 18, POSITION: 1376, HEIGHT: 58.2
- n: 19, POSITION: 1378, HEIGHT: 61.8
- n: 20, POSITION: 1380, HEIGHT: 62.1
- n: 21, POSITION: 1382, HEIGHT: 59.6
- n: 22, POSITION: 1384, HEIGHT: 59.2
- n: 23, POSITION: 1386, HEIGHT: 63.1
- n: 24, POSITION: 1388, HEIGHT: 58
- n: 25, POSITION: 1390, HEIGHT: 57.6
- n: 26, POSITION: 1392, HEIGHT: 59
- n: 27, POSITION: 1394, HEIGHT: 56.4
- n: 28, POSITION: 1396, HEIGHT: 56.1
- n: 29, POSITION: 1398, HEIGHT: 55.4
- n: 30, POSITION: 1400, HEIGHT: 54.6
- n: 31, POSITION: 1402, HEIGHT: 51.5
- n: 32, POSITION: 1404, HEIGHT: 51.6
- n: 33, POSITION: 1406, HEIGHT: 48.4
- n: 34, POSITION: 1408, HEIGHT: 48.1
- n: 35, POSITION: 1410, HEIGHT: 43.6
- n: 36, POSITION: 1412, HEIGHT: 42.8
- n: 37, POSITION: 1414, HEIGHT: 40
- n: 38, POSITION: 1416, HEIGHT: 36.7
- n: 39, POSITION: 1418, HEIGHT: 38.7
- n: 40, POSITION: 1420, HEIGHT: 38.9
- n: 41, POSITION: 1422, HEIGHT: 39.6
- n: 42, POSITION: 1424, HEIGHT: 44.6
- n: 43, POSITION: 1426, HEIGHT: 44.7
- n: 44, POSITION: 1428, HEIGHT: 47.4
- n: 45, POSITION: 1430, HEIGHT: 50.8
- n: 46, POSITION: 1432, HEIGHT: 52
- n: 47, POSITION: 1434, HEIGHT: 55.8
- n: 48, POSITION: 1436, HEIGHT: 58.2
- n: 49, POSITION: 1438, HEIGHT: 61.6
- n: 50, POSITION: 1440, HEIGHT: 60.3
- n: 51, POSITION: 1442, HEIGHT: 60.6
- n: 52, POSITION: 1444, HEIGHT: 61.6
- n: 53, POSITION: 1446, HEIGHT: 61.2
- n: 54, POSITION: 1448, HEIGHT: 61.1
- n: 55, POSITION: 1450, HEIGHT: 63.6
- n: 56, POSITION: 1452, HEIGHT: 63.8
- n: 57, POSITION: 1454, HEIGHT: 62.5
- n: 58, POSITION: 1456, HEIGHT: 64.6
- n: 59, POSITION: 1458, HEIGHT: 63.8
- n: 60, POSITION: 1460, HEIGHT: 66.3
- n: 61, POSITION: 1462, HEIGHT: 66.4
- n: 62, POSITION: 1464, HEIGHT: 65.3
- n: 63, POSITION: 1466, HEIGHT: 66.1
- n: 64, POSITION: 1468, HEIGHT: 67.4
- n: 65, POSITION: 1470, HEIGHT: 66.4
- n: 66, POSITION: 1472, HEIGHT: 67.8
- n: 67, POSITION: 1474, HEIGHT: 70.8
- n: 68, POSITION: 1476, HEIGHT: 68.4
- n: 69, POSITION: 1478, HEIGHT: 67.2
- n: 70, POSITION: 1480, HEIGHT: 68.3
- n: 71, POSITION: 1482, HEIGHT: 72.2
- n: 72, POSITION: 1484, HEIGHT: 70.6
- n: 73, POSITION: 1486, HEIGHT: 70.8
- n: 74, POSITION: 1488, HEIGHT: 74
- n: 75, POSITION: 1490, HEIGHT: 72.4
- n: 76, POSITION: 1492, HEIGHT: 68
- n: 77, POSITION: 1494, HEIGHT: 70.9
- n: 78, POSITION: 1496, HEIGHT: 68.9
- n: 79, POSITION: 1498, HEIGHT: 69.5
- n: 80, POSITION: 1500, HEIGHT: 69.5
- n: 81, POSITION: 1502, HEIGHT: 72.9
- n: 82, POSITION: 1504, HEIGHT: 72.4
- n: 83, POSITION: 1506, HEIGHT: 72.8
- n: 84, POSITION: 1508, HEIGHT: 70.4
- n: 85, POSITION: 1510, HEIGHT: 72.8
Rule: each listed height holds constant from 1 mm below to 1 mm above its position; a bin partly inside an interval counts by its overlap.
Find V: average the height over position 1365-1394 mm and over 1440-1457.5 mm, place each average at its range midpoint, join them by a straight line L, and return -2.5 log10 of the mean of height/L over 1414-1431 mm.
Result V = 0.39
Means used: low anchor 59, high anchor 62.3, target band 42.5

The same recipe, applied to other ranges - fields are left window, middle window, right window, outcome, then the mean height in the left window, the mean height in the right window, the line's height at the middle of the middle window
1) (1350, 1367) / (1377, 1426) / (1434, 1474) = 0.17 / 57.1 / 63.6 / 60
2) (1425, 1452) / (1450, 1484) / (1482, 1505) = -0.04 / 57.1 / 71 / 64.3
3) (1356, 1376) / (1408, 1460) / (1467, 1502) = 0.22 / 57.6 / 69.7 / 64.5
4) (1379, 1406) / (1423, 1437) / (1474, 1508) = 0.23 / 56.9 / 70.6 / 62.1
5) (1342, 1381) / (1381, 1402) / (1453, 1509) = 0.06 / 57.9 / 68.8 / 60.7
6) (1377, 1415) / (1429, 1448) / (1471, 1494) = 0.07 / 54.2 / 70.1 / 62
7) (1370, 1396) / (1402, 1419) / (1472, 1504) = 0.37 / 59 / 70.3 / 61.9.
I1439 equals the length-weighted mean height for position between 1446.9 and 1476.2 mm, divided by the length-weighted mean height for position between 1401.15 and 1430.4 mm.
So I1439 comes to 1.5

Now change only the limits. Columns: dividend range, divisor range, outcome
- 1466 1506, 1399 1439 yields 1.47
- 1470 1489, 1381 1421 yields 1.37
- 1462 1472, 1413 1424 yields 1.69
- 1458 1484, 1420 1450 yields 1.25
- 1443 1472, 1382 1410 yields 1.17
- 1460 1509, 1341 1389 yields 1.19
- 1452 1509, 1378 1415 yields 1.27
